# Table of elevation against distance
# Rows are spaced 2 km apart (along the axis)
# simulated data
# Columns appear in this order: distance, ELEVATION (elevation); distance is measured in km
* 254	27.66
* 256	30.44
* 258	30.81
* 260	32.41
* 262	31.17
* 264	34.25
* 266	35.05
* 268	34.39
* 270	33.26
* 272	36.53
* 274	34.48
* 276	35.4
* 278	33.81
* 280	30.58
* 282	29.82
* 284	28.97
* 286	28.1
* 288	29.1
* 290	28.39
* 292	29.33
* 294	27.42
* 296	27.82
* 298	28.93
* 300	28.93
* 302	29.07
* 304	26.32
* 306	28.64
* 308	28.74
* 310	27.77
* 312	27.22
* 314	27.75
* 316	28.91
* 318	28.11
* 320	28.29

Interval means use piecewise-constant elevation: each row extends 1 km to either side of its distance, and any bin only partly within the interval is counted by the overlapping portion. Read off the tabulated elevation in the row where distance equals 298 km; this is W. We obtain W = 28.93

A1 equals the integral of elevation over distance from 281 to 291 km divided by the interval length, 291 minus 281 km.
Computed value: 28.9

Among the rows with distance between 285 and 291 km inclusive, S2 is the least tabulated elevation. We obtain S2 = 28.1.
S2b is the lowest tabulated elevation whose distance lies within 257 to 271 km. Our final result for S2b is 30.81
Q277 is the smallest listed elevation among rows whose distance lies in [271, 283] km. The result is 29.82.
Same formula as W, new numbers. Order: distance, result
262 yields 31.17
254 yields 27.66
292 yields 29.33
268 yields 34.39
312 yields 27.22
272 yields 36.53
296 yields 27.82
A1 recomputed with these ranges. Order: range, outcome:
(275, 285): 31.7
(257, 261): 31.6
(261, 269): 33.7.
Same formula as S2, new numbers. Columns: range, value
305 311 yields 27.77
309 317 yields 27.22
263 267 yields 34.25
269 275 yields 33.26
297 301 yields 28.93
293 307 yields 26.32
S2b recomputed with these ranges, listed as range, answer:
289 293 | 28.39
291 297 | 27.42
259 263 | 31.17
